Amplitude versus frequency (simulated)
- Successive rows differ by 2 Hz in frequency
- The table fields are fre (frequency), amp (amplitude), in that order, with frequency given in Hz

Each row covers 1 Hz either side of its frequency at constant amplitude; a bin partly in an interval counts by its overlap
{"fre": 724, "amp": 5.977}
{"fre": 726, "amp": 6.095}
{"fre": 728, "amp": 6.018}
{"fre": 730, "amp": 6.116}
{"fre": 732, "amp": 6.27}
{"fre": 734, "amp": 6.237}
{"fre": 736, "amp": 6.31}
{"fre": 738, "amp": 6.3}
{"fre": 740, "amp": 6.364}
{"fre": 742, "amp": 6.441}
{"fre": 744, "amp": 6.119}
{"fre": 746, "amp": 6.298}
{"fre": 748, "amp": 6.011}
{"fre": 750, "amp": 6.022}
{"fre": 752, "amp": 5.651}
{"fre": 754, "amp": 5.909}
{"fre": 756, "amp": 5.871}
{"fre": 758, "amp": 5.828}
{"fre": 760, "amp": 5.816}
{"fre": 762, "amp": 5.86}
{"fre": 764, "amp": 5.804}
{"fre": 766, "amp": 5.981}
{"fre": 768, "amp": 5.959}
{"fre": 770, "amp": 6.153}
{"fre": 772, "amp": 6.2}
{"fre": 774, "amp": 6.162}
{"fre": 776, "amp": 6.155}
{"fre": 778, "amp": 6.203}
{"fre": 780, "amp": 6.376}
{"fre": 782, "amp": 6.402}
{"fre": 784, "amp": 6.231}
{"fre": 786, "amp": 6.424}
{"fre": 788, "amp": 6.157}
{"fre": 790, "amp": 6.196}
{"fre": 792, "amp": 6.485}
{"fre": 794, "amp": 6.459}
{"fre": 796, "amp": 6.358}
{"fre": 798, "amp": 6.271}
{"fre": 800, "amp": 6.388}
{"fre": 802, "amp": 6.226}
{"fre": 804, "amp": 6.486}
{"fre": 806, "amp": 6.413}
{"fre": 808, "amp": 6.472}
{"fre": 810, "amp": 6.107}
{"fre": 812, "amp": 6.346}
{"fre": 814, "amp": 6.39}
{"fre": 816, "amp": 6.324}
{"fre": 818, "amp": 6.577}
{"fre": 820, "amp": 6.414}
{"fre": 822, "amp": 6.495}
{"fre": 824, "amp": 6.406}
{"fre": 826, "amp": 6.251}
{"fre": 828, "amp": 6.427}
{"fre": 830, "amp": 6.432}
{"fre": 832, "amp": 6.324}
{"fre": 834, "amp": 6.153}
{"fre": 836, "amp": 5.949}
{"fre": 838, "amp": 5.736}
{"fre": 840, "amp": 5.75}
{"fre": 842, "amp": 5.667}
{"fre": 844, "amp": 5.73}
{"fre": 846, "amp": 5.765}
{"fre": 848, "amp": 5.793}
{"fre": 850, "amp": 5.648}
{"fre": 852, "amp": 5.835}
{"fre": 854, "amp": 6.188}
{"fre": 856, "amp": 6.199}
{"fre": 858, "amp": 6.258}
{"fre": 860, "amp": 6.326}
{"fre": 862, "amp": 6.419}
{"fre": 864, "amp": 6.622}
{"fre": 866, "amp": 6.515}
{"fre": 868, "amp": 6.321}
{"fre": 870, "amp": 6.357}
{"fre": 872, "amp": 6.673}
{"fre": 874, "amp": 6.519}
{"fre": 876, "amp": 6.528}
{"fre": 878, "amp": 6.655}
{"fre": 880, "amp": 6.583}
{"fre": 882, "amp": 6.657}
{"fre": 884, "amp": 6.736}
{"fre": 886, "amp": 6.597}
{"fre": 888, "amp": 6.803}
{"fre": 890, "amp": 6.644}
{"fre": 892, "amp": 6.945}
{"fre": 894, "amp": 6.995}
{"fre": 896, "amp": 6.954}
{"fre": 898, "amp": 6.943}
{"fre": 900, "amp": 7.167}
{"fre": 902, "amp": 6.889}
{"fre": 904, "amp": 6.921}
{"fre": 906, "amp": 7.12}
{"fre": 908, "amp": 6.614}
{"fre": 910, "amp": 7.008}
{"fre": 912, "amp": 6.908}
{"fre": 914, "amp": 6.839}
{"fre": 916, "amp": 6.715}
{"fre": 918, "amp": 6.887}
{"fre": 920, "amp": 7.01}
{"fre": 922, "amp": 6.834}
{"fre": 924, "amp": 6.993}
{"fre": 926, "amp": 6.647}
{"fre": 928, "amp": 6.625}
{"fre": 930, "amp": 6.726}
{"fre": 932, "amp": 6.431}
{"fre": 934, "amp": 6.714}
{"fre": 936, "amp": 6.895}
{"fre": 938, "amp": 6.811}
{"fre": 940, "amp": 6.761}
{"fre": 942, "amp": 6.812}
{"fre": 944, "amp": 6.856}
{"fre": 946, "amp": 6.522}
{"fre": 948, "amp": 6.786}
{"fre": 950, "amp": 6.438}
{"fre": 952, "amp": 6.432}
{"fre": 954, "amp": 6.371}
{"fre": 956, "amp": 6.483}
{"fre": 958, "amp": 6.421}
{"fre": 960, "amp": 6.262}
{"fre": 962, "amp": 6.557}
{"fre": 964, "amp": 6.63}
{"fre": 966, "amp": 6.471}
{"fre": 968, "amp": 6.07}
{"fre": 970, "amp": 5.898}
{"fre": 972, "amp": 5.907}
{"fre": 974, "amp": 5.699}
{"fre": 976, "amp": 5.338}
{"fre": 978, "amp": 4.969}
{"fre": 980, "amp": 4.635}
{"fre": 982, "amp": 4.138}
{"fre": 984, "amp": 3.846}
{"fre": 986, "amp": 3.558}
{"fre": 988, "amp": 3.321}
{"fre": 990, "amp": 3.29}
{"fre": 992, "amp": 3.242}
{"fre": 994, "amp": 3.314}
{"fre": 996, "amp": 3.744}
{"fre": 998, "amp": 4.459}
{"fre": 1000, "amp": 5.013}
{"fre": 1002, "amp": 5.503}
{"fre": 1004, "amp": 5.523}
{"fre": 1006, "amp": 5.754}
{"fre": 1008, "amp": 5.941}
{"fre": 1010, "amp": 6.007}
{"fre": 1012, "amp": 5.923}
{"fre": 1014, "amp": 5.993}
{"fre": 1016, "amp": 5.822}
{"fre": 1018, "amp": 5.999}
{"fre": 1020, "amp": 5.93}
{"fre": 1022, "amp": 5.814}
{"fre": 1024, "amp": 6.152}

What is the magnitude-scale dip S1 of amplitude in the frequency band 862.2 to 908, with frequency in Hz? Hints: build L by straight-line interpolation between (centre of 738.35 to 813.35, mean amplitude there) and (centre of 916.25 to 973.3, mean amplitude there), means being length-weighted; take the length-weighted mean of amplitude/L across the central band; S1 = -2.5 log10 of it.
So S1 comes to -0.05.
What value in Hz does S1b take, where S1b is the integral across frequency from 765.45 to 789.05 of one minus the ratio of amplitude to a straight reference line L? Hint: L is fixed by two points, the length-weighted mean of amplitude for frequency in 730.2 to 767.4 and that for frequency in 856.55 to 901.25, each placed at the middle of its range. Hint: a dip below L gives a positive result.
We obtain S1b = -0.1 Hz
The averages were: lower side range 6.06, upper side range 6.64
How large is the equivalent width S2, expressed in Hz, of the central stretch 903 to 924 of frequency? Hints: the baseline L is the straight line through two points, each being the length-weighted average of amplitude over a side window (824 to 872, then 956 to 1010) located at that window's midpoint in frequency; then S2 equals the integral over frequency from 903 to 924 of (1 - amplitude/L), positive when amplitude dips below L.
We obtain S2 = -4.7 Hz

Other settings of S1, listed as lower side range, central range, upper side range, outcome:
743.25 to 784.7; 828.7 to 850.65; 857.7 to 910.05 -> 0.09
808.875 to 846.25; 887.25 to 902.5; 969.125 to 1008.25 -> -0.24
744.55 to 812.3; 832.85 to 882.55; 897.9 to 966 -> 0.05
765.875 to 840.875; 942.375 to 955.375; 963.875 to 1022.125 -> -0.22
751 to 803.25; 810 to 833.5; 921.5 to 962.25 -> -0.02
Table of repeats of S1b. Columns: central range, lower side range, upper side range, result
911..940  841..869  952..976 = -2.87 Hz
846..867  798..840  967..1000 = -0.99 Hz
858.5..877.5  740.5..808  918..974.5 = -0.29 Hz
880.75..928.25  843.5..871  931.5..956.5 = -3.22 Hz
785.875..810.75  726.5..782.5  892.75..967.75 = -0.33 Hz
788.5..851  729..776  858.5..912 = 1.82 Hz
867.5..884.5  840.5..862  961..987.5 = -2.13 Hz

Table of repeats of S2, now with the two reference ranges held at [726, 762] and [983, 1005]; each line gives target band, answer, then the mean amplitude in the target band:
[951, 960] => -4.2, 6.41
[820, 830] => -1.8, 6.4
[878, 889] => -3.8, 6.67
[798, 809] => -1.5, 6.39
